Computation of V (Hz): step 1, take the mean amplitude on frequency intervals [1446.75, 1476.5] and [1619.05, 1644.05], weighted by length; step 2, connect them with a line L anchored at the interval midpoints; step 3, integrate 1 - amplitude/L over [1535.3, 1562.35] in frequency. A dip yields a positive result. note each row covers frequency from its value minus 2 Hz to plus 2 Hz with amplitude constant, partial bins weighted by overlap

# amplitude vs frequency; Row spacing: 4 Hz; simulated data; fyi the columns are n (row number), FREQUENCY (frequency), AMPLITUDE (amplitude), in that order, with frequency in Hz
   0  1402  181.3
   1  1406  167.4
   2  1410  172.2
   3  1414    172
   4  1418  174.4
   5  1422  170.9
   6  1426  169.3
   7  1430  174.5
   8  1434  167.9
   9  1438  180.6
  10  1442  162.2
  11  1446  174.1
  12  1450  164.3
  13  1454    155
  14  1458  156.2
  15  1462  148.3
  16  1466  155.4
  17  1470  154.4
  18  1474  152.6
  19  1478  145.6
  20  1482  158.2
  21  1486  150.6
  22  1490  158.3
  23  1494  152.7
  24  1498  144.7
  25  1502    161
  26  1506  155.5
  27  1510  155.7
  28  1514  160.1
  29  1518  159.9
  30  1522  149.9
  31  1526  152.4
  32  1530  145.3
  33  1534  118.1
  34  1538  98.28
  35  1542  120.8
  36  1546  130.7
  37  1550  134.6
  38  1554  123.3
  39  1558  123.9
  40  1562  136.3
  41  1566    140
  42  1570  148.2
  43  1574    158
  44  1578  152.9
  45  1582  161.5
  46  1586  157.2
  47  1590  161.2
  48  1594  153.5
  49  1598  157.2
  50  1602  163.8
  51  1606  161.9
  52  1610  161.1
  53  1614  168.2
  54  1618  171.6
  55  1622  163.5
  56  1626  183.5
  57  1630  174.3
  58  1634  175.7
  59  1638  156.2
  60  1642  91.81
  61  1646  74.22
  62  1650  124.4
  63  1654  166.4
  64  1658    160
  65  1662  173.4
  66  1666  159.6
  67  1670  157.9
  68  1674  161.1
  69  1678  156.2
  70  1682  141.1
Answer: 5.83 Hz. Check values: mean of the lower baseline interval 156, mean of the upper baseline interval 158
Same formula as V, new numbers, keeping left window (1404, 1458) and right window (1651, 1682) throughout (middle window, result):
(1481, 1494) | 0.9 Hz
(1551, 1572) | 3.8 Hz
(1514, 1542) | 4.7 Hz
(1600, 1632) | -1.4 Hz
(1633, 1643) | 1.1 Hz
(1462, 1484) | 1.9 Hz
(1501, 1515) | 0.7 Hz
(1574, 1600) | 0.9 Hz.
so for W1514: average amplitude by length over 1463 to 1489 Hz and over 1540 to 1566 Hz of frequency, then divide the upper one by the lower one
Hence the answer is 0.85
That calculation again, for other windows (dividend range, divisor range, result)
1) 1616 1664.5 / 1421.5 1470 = 0.92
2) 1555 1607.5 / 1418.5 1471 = 0.92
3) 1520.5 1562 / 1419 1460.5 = 0.78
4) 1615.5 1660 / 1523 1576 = 1.12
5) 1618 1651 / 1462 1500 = 0.95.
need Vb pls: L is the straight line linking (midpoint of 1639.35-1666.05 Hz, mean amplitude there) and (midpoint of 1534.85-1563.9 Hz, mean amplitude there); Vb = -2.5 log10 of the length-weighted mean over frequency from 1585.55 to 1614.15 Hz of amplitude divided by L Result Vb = -0.24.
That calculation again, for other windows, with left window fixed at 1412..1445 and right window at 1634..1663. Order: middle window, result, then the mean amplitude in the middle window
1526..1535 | 0.131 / 138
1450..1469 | 0.080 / 155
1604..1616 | -0.149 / 164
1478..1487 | 0.070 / 153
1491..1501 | 0.069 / 151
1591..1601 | -0.085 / 157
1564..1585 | -0.029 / 152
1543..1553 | 0.170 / 131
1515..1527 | 0.015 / 155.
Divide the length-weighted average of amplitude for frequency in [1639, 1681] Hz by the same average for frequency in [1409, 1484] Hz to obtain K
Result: 0.87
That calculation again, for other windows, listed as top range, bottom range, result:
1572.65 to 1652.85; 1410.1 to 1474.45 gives 0.93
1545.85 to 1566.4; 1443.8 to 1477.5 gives 0.83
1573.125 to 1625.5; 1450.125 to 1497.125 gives 1.05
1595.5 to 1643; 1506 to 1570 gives 1.18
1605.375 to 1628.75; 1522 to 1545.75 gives 1.31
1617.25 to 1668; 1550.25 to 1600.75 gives 1.03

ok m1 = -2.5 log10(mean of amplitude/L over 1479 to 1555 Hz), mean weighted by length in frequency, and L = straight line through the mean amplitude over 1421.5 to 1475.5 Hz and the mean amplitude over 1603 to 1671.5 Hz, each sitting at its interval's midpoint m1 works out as 0.12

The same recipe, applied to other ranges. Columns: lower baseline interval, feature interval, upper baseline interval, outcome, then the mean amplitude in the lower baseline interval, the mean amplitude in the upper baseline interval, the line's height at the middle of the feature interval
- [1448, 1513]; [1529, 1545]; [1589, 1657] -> 0.27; 154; 153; 154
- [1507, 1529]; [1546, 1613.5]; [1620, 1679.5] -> 0.03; 155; 152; 154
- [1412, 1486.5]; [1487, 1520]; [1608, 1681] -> 0.03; 163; 154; 160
